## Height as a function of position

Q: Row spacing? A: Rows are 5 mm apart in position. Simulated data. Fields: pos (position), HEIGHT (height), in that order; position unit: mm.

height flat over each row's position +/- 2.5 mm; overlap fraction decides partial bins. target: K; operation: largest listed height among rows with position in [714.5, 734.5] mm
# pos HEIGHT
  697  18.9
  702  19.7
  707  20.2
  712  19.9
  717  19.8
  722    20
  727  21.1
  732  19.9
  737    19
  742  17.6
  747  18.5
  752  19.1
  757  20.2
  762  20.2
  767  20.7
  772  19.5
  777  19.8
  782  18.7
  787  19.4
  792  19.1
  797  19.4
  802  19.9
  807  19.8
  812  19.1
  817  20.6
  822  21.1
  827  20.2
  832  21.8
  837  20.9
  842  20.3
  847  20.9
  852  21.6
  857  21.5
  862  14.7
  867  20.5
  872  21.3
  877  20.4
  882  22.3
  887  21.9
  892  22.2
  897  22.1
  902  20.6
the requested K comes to 21.1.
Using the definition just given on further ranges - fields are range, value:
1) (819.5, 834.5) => 21.8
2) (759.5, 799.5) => 20.7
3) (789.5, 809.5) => 19.9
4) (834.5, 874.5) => 21.6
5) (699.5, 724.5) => 20.2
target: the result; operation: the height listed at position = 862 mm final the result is 14.7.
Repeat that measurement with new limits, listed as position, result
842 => 20.3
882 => 22.3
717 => 19.8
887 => 21.9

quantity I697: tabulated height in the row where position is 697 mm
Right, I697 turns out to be 18.9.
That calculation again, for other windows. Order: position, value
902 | 20.6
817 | 20.6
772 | 19.5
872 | 21.3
